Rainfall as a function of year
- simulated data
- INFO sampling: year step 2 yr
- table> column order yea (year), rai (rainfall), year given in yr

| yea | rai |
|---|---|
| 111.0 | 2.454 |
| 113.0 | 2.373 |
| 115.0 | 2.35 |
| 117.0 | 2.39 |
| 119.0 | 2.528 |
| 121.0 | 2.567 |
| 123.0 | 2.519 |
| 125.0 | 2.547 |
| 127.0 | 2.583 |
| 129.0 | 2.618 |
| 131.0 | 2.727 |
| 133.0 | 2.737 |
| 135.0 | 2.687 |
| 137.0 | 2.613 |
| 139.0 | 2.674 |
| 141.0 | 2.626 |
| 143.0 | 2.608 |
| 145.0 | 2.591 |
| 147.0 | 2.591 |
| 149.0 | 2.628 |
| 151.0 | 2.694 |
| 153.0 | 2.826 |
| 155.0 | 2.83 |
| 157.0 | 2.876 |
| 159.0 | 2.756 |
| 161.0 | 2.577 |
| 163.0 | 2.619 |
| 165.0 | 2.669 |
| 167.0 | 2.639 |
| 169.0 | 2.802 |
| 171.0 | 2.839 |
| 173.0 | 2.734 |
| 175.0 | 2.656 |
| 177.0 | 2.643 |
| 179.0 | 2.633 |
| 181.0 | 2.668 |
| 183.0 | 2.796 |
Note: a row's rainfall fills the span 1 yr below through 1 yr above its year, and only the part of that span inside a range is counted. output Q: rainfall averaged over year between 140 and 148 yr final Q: 2.6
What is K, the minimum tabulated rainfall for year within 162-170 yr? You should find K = 2.619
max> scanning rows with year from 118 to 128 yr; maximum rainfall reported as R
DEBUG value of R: 2.583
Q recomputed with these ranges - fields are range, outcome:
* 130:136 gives 2.72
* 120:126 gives 2.54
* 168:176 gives 2.76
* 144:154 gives 2.67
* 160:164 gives 2.6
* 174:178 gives 2.65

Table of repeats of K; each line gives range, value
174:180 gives 2.633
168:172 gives 2.802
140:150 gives 2.591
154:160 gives 2.756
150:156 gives 2.694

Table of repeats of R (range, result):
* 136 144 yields 2.674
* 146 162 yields 2.876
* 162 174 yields 2.839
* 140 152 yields 2.694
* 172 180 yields 2.734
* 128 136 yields 2.737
